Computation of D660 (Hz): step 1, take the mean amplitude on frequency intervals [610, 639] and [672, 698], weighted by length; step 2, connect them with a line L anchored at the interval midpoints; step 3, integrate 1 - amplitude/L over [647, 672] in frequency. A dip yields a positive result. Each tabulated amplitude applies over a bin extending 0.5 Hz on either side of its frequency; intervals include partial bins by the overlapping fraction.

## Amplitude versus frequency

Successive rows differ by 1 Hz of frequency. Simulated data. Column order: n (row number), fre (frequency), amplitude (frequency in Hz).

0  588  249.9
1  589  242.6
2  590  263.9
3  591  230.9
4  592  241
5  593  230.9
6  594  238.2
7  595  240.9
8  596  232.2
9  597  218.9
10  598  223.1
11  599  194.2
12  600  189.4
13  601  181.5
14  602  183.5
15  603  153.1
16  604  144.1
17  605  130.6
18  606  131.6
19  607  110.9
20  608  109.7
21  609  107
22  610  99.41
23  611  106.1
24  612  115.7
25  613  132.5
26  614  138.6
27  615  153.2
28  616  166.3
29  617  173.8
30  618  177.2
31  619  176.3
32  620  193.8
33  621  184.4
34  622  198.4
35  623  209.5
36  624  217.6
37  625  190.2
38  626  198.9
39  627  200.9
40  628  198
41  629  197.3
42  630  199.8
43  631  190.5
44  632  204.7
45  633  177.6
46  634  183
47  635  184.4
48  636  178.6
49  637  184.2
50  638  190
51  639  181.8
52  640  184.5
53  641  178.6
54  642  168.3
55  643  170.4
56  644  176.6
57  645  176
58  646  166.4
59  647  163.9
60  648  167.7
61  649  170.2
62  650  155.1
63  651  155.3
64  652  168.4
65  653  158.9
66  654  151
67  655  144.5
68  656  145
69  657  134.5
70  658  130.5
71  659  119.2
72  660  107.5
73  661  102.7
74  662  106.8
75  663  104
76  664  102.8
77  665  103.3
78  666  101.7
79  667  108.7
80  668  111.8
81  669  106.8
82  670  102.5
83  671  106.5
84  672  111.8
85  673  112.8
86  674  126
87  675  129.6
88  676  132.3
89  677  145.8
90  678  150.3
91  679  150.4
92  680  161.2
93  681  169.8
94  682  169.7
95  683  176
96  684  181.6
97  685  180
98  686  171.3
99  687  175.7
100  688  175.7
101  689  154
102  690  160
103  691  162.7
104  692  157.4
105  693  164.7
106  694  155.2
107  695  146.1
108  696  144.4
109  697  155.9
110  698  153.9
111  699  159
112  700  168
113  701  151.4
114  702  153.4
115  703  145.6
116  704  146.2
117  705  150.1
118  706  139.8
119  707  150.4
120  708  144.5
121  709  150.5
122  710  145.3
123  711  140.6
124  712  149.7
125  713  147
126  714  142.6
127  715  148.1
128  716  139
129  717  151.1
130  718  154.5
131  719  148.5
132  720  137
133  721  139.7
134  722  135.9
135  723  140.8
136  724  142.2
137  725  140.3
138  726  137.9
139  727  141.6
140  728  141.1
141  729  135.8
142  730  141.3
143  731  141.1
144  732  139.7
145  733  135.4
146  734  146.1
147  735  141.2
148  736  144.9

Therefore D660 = 5.63 Hz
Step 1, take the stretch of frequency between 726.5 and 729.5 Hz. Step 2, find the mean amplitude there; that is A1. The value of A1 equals 140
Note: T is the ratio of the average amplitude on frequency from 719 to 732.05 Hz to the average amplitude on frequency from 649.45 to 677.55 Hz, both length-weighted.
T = 1.1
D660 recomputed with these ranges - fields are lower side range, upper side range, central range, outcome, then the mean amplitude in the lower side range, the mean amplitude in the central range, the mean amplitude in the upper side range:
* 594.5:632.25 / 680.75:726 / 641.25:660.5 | 1.2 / 173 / 154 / 153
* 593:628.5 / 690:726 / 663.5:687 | 3.0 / 173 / 136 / 149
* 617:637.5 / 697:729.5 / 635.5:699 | 8.0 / 192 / 149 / 146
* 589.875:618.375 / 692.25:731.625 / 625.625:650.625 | -2.7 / 172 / 182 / 147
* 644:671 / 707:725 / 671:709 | -3.6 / 134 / 153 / 145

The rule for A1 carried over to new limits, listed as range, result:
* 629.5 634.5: 191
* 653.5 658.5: 141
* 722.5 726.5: 140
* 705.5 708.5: 145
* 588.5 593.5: 242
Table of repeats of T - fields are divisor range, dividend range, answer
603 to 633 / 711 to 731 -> 0.87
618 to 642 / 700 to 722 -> 0.77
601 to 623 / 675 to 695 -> 1.08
